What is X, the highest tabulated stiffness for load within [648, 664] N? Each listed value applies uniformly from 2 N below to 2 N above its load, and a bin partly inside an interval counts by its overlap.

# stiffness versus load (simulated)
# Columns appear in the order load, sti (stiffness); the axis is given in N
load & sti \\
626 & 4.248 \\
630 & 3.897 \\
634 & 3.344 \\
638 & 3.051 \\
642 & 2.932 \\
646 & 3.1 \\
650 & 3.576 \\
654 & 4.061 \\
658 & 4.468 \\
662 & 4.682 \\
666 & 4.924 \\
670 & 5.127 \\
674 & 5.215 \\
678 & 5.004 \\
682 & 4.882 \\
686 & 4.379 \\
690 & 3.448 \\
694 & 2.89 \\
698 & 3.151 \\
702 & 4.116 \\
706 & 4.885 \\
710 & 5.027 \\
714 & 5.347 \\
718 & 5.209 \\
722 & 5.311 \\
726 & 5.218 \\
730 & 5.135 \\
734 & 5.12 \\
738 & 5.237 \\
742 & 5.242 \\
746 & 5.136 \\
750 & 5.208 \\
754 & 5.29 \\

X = 4.682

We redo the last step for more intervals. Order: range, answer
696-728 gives 5.347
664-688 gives 5.215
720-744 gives 5.311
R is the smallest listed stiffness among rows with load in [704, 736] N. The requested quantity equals 4.885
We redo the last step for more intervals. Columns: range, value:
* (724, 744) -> 5.12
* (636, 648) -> 2.932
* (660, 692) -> 3.448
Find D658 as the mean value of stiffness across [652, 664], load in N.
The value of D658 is 4.4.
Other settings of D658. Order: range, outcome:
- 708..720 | 5.19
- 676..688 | 4.75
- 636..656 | 3.34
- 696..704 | 3.63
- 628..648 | 3.26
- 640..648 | 3.02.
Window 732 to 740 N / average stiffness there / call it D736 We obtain 5.18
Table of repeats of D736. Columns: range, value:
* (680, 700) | 3.75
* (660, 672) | 4.91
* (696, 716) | 4.51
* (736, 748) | 5.2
